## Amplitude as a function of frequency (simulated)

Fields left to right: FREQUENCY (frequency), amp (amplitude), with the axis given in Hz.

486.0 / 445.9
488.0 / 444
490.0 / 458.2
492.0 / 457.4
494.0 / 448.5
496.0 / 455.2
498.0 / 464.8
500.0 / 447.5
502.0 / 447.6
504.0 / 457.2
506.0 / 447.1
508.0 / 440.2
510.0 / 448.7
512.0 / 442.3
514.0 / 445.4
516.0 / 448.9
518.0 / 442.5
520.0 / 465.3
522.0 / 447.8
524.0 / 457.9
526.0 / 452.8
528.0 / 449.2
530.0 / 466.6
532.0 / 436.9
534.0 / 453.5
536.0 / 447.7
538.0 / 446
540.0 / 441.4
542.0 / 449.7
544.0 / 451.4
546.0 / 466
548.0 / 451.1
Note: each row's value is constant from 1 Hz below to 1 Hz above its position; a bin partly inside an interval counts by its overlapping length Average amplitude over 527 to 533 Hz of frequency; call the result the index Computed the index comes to 451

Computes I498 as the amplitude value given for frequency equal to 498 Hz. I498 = 464.8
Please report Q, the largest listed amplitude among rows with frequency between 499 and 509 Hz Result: 457.2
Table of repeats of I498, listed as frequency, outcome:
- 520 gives 465.3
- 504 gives 457.2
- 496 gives 455.2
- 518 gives 442.5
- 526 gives 452.8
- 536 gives 447.7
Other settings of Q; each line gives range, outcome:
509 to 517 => 448.9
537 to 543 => 449.7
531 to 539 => 453.5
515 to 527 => 465.3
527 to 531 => 466.6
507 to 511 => 448.7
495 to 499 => 464.8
